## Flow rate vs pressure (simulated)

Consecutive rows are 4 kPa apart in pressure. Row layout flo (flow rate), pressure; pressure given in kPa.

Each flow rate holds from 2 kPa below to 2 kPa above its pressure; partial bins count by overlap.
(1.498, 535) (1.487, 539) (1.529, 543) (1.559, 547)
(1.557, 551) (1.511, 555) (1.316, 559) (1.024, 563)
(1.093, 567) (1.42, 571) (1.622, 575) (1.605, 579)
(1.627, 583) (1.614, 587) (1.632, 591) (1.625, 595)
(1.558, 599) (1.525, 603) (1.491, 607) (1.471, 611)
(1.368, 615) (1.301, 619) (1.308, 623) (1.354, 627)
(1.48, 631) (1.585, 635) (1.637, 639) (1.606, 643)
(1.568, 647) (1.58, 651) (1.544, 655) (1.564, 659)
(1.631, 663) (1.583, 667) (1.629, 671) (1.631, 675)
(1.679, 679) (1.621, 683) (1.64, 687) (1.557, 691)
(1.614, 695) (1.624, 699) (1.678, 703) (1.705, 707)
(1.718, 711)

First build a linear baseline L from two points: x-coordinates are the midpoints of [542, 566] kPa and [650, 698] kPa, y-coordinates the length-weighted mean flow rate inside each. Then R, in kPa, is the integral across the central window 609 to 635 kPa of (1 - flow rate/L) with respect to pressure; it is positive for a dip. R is 2.1 kPa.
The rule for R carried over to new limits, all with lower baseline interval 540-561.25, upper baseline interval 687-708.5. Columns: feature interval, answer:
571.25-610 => -1.27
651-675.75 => 0.10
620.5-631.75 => 1.42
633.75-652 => -0.19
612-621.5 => 1.26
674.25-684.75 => -0.19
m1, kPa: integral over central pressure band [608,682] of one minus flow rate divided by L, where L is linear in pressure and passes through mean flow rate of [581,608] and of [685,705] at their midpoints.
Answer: 3.5 kPa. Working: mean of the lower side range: 1.59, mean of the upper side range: 1.62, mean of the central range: 1.53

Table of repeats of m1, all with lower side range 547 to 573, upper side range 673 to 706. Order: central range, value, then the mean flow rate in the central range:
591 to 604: -1.45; 1.58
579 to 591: -1.93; 1.62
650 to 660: -0.04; 1.56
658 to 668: -0.15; 1.6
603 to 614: -0.23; 1.48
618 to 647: 0.48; 1.48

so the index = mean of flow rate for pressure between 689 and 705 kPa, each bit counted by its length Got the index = 1.62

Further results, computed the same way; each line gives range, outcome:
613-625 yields 1.33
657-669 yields 1.59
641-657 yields 1.57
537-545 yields 1.51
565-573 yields 1.26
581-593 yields 1.62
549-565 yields 1.35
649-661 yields 1.56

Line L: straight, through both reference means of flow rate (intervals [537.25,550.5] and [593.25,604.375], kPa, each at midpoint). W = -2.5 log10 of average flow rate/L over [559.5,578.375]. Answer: 0.18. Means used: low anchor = 1.53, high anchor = 1.57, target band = 1.31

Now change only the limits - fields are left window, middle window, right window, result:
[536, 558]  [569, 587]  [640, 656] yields -0.03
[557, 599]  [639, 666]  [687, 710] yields -0.01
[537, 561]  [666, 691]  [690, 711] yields 0.00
